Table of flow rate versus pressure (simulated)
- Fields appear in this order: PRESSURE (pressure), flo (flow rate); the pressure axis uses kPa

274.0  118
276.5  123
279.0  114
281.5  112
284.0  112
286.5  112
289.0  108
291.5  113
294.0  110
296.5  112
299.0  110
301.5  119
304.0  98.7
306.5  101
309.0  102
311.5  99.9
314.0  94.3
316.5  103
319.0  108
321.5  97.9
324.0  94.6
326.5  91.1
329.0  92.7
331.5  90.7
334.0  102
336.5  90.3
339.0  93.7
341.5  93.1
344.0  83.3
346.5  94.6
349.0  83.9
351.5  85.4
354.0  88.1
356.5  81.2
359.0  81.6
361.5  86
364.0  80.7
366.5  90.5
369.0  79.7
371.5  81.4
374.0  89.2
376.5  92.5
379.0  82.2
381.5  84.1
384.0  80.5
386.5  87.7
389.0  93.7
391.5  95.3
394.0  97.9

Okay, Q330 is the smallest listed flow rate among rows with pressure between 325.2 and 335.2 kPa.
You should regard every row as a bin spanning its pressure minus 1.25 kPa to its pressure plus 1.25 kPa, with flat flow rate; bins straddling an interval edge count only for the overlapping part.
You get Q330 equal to 90.7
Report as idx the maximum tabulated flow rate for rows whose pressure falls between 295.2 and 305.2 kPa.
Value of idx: 119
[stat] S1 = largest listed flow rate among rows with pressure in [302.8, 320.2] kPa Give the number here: 108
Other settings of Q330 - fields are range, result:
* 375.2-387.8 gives 80.5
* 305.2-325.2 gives 94.3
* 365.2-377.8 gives 79.7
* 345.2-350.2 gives 83.9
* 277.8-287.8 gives 112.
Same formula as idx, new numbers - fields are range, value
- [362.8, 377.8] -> 92.5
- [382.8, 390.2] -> 93.7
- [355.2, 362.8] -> 86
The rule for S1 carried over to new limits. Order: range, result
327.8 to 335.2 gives 102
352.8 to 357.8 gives 88.1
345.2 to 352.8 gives 94.6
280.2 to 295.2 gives 113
